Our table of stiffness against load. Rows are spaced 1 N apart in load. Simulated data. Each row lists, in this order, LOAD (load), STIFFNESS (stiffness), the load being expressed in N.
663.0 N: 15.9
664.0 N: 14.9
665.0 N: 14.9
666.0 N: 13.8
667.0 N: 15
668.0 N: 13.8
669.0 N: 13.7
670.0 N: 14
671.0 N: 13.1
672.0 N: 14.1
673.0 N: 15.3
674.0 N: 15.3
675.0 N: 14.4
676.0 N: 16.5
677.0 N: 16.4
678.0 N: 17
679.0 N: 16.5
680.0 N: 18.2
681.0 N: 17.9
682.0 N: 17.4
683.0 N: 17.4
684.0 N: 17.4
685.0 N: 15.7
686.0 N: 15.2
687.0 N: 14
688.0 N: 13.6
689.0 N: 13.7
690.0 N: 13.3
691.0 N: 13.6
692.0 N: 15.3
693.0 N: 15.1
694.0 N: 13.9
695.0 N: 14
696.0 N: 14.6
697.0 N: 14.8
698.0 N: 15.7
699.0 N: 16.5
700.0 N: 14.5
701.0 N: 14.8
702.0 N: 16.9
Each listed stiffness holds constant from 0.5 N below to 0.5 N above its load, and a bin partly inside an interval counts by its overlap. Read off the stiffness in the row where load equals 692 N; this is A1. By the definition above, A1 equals 15.3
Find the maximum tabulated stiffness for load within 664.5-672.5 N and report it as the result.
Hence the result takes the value 15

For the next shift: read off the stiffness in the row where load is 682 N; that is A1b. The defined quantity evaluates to 17.4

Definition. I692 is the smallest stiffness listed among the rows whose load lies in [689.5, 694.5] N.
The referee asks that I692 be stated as 13.3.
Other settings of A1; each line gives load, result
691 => 13.6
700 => 14.5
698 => 15.7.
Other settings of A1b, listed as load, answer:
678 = 17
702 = 16.9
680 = 18.2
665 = 14.9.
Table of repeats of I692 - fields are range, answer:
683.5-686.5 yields 15.2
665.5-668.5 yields 13.8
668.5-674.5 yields 13.1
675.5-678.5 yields 16.4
